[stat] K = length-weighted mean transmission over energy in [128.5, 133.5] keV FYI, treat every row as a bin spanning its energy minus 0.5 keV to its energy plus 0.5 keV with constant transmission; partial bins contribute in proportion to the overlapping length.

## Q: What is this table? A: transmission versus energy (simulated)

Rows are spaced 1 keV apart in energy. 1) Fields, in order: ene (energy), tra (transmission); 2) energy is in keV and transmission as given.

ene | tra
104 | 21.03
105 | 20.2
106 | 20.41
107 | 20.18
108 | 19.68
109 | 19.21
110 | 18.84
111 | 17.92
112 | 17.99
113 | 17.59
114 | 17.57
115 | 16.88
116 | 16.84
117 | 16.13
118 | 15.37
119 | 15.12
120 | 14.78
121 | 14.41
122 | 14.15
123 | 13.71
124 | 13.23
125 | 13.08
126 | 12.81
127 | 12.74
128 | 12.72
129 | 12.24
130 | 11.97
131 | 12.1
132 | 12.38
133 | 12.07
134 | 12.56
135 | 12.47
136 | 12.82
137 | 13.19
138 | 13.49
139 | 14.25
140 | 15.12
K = 12.2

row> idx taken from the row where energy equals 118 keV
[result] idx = 15.37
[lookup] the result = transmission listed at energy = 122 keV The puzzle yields 14.15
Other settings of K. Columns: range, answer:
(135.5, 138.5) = 13.2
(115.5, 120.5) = 15.6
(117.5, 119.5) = 15.2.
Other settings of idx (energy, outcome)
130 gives 11.97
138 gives 13.49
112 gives 17.99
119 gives 15.12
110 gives 18.84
